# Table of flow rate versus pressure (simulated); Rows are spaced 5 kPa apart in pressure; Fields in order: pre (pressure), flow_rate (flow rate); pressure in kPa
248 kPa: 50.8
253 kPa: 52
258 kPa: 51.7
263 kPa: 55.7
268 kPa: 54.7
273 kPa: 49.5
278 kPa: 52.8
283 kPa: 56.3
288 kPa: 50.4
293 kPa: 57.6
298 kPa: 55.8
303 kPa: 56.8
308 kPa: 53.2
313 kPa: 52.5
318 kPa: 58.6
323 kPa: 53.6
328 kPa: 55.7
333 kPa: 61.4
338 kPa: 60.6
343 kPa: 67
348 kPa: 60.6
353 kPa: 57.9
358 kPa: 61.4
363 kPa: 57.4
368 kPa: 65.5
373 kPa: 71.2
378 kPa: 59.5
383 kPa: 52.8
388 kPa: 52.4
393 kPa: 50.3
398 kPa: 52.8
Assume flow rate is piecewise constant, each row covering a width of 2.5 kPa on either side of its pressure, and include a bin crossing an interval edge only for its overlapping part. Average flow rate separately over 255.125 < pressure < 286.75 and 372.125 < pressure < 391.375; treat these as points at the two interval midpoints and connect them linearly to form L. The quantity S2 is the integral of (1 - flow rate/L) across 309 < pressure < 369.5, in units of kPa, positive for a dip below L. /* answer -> -3.4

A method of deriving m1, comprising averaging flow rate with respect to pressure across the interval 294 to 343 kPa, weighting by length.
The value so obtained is 57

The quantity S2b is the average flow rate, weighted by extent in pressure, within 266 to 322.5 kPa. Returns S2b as 54.4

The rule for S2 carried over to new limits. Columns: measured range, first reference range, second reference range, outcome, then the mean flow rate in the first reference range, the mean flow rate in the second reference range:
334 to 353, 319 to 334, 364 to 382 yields -0.9 kPa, 56.6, 63.7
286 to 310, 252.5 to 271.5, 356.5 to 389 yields 0.4 kPa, 53.5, 60.3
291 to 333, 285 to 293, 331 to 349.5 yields 1.0 kPa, 53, 62.5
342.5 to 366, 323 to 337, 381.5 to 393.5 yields -2.1 kPa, 57.9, 52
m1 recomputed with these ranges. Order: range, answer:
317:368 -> 59.7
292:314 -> 55.2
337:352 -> 62.5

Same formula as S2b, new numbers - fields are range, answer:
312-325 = 55.2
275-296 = 54.2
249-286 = 53.1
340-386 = 61.4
